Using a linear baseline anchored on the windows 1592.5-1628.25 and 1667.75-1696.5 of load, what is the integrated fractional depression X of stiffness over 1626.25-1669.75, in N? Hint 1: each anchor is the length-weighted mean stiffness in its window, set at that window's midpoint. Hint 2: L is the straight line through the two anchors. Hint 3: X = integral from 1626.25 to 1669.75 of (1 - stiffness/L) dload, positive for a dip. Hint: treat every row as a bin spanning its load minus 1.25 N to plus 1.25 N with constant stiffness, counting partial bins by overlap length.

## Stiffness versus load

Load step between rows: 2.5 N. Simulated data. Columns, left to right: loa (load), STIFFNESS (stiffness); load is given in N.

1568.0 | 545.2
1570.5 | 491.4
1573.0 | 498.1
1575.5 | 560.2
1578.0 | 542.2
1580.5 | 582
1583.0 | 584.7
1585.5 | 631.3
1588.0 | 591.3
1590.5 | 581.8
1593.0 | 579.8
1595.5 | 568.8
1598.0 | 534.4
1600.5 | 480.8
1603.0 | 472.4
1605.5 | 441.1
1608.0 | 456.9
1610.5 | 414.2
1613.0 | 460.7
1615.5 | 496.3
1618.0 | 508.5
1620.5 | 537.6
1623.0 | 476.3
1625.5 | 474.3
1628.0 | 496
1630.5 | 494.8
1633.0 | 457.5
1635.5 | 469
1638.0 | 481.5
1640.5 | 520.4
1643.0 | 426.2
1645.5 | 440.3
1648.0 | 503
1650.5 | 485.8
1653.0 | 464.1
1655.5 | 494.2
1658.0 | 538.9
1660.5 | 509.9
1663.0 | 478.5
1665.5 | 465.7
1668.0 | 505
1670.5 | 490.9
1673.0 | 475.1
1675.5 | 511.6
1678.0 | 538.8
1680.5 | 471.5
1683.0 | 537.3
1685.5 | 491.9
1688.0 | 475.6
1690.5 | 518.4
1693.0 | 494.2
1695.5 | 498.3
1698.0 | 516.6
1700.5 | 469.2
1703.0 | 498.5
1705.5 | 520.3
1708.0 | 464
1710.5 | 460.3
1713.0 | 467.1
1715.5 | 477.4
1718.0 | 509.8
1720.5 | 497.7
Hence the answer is 1.1 N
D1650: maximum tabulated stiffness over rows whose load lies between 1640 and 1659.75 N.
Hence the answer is 538.9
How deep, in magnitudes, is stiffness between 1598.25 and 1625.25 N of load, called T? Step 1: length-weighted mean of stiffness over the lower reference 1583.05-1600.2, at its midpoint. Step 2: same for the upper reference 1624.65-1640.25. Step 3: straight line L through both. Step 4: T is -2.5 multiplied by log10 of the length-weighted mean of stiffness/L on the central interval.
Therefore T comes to 0.11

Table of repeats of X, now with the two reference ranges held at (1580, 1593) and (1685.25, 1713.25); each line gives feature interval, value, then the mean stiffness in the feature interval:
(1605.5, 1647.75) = 6.2 N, 475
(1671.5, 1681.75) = 0.2 N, 499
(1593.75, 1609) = 2.2 N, 496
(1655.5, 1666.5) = 0.6 N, 499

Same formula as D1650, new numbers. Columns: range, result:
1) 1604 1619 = 508.5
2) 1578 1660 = 631.3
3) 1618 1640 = 537.6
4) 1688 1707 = 520.3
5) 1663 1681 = 538.8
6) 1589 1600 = 581.8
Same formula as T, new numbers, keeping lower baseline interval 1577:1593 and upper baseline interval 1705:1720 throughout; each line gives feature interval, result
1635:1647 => 0.16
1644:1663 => 0.09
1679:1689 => 0.02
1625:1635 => 0.15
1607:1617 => 0.22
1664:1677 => 0.06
